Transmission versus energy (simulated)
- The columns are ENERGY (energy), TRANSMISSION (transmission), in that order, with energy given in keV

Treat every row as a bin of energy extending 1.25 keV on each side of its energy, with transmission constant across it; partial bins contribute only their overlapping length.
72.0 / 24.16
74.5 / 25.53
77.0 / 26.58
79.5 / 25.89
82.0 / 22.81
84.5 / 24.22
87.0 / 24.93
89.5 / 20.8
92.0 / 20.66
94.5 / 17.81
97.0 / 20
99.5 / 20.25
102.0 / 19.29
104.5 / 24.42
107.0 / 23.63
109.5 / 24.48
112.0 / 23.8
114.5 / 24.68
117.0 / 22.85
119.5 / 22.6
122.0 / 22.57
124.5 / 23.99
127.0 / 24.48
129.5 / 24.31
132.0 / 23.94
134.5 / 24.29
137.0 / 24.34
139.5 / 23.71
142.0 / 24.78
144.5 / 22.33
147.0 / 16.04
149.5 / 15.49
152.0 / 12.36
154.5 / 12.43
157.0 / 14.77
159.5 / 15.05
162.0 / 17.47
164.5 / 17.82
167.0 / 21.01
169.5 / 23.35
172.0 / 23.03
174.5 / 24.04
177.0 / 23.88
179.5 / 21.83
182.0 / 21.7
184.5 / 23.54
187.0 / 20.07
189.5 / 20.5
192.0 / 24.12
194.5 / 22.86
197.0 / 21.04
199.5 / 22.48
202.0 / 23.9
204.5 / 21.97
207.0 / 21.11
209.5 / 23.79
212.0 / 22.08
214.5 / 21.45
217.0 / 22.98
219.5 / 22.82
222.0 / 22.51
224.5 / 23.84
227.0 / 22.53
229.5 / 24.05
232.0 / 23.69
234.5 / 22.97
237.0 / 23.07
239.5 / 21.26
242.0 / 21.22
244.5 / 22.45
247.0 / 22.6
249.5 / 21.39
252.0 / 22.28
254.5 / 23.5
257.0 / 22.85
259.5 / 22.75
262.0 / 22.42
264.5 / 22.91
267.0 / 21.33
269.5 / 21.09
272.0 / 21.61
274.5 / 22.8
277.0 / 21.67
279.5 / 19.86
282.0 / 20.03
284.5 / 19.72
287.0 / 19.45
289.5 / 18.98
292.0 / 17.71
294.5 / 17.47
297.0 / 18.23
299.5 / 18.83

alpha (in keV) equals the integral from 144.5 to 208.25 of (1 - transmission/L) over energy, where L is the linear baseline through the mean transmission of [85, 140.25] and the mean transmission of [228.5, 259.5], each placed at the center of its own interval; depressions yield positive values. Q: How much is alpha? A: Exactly 7.28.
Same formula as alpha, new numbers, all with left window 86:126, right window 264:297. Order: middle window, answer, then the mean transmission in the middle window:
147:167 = 5.7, 15.5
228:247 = -1.8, 22.7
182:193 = -0.3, 22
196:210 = -0.8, 22.3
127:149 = -0.9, 22.8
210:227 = -1.4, 22.7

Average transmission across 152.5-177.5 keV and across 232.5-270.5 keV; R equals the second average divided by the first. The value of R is 1.18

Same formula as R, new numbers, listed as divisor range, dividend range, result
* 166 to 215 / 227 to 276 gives 1.00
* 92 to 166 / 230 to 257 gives 1.08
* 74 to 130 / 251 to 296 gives 0.91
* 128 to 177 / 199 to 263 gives 1.12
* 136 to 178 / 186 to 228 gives 1.15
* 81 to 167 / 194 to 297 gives 1.03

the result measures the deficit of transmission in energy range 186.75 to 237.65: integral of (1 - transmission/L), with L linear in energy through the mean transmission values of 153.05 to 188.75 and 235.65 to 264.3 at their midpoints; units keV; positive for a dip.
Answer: -3.3 keV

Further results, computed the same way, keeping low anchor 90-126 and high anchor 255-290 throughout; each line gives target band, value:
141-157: 3.69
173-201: -0.77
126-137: -1.09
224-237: -1.08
